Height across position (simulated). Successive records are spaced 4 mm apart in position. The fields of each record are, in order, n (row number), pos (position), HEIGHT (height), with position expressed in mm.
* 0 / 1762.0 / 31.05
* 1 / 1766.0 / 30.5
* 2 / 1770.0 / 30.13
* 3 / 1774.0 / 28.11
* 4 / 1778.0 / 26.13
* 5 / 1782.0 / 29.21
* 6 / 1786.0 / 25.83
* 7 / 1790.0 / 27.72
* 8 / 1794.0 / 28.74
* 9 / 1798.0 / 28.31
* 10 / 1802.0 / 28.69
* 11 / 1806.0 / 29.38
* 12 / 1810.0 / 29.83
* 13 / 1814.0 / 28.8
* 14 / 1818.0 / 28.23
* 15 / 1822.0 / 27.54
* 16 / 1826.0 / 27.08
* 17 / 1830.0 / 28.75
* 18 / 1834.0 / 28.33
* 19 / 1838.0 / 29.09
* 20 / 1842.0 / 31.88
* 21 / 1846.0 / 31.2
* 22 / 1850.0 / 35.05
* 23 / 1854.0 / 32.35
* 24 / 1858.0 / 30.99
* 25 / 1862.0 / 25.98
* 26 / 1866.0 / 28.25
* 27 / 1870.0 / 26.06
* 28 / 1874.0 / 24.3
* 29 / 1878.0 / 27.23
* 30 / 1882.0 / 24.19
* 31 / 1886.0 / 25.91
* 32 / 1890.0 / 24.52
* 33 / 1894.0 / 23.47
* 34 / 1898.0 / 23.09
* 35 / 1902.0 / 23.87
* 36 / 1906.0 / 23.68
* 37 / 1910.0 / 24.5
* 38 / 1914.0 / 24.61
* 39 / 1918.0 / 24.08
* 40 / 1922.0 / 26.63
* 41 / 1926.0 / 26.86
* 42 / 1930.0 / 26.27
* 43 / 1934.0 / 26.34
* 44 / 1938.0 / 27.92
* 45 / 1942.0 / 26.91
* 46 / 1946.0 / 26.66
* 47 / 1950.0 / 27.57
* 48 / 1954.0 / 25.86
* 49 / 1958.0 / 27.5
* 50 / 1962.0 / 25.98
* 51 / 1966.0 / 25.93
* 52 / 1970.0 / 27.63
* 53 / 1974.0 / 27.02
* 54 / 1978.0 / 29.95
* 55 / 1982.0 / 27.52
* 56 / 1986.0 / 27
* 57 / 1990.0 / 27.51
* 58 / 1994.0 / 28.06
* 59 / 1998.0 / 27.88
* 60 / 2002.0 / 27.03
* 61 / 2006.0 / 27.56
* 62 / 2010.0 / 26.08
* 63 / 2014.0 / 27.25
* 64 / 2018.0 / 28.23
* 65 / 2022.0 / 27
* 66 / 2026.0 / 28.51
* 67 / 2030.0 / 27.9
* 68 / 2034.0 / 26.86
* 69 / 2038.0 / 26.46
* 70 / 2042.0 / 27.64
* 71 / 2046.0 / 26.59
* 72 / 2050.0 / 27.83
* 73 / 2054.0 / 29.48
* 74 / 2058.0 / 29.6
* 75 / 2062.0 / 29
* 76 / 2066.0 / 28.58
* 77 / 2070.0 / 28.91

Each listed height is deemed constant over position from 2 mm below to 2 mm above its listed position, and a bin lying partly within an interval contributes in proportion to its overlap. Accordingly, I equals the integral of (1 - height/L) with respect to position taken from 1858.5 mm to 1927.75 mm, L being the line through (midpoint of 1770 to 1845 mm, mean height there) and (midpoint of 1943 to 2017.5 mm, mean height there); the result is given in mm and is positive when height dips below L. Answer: 6.5 mm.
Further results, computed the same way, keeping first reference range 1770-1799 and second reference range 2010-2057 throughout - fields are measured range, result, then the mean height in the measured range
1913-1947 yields 1.7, 26.3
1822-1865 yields -3.3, 29.9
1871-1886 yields 1.3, 25.4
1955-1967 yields 0.5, 26.5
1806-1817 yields -0.5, 29.2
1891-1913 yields 3.1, 23.8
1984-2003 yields 0.1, 27.5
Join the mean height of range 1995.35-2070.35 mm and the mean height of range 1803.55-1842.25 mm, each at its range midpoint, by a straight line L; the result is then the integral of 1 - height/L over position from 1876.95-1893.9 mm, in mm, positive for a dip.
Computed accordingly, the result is 2.0 mm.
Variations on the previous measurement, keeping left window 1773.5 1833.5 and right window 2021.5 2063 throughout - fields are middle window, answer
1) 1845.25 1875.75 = -1.23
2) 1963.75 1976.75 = 0.45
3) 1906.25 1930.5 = 2.36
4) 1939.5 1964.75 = 1.13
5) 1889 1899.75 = 1.70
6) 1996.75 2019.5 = 0.52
